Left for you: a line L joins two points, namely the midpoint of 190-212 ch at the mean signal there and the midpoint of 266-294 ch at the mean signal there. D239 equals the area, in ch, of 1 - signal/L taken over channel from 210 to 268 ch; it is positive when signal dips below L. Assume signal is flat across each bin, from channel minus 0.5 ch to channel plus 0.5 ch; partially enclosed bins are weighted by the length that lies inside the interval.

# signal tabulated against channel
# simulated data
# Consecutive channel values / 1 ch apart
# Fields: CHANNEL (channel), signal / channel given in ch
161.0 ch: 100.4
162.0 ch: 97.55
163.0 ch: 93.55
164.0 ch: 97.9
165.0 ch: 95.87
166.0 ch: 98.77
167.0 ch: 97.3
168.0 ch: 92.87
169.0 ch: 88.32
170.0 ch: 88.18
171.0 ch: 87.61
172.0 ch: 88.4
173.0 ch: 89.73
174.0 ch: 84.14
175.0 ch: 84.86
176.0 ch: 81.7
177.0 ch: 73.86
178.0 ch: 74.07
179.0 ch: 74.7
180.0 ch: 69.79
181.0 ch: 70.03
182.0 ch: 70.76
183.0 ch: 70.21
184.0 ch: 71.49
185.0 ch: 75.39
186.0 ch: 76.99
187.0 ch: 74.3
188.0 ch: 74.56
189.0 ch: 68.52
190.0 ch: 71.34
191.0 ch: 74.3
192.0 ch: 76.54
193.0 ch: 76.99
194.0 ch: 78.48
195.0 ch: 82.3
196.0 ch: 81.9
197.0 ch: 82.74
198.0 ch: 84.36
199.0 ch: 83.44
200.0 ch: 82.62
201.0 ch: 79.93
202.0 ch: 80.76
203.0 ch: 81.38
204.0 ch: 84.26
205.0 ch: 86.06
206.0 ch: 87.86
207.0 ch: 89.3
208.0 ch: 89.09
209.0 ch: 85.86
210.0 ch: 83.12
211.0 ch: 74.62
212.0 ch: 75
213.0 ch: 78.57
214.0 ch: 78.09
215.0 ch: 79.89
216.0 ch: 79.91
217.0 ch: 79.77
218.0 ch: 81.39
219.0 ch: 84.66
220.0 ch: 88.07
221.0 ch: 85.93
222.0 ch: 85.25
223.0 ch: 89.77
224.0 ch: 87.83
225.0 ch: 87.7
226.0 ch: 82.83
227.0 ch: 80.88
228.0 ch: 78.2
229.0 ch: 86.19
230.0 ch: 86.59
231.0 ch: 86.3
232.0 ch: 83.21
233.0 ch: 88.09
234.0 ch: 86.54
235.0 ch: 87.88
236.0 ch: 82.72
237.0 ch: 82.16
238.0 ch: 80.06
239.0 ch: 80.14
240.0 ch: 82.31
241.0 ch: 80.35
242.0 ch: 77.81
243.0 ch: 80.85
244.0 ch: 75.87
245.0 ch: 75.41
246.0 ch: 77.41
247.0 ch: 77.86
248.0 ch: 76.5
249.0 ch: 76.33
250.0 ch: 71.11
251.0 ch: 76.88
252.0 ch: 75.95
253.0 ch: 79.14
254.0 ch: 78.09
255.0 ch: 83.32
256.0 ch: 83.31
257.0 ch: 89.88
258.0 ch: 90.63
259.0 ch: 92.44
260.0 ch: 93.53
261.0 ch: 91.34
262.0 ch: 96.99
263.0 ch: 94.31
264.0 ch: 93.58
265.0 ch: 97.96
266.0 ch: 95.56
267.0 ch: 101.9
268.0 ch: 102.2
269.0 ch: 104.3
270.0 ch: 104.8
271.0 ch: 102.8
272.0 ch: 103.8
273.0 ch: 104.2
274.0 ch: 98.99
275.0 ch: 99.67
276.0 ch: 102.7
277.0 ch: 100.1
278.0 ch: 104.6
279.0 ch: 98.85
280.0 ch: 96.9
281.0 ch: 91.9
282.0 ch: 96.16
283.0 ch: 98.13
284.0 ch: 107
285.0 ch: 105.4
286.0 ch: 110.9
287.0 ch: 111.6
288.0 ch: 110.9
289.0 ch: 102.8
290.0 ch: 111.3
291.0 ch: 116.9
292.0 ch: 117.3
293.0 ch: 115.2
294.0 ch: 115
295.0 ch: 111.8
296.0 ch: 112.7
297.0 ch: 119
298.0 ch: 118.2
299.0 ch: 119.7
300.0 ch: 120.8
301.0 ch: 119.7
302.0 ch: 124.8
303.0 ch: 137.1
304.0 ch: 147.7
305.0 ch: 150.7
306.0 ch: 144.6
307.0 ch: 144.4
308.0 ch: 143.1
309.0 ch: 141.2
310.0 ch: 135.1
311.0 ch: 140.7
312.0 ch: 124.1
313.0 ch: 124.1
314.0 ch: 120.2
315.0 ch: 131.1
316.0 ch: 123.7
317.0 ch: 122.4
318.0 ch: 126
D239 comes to 5.5 ch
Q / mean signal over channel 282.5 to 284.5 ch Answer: 103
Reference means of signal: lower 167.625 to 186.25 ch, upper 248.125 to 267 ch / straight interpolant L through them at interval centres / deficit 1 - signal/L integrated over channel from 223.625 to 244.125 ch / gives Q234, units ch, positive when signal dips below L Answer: 0.4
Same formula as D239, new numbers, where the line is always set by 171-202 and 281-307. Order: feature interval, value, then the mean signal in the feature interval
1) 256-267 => 1.27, 93.5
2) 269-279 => 0.73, 102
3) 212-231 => 1.59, 83.3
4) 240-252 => 2.74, 77.1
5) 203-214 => 0.37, 83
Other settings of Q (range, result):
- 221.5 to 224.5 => 87.6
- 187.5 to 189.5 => 71.5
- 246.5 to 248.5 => 77.2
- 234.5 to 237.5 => 84.3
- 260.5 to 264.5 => 94.1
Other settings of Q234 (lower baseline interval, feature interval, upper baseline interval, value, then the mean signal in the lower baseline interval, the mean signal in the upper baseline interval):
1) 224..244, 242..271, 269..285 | 1.7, 83.1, 101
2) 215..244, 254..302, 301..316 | 5.0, 83.5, 135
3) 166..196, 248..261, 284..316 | 2.9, 79.3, 124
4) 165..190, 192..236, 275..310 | 4.1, 80.4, 117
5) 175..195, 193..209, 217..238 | -1.1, 74.4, 84.9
